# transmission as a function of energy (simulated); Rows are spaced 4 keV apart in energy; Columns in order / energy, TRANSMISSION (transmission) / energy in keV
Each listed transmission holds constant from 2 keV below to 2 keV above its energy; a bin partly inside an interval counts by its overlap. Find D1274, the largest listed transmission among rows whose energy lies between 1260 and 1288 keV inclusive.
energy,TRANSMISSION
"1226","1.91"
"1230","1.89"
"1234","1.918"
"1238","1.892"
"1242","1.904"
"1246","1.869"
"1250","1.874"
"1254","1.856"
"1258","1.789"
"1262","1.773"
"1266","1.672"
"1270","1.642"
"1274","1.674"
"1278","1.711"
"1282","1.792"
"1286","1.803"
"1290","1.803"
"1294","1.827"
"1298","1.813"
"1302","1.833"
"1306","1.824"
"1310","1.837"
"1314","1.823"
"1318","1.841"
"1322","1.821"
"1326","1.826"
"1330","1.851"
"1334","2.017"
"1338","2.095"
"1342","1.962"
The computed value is 1.803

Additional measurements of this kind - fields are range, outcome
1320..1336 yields 2.017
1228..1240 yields 1.918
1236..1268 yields 1.904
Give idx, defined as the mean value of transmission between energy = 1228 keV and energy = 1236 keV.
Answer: 1.9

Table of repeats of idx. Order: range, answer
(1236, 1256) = 1.88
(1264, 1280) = 1.67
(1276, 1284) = 1.75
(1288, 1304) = 1.82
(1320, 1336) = 1.88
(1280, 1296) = 1.81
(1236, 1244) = 1.9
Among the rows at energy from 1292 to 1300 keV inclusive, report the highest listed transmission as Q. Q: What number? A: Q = 1.827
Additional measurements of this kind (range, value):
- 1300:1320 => 1.841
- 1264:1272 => 1.672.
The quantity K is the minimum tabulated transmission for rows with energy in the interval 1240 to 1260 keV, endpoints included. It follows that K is 1.789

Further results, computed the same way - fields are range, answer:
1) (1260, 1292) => 1.642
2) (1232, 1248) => 1.869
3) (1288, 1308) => 1.803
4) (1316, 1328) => 1.821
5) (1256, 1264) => 1.773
